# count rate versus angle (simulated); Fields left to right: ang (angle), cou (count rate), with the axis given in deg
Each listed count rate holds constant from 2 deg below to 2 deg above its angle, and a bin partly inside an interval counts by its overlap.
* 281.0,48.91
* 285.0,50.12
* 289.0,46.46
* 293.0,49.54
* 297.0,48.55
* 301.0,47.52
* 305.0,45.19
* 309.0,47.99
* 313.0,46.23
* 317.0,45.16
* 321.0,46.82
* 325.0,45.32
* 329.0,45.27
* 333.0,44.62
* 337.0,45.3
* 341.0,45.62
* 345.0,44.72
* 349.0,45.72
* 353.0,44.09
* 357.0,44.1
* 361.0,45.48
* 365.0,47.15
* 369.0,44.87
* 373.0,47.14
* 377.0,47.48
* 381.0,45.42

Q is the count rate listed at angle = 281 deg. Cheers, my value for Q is 48.91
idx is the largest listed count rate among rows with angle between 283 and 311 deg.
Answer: 50.12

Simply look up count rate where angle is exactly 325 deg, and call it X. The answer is 45.32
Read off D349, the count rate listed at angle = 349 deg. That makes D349 45.72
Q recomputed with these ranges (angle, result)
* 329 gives 45.27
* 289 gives 46.46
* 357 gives 44.1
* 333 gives 44.62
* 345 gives 44.72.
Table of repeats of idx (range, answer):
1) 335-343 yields 45.62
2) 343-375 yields 47.15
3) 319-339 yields 46.82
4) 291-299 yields 49.54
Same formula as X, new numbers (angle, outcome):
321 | 46.82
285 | 50.12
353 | 44.09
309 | 47.99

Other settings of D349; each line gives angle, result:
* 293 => 49.54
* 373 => 47.14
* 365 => 47.15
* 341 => 45.62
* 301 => 47.52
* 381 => 45.42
